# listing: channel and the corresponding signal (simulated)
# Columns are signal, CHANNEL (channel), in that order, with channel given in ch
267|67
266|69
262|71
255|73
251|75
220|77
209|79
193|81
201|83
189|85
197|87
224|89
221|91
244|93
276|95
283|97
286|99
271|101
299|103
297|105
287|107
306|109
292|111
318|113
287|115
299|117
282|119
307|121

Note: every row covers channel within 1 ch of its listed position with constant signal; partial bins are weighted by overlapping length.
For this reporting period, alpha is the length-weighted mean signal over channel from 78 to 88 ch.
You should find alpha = 198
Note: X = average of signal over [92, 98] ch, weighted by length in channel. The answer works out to 268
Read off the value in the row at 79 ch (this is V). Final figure 209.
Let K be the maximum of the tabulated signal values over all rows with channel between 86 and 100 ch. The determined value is 286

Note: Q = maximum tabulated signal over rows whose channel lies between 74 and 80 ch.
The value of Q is 251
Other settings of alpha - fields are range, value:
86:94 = 222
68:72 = 264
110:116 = 299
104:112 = 296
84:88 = 193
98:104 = 285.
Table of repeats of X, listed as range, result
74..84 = 215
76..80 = 214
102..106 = 298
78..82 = 201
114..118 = 293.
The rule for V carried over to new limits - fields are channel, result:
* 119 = 282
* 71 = 262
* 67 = 267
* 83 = 201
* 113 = 318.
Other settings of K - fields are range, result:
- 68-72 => 266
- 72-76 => 255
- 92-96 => 276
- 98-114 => 318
